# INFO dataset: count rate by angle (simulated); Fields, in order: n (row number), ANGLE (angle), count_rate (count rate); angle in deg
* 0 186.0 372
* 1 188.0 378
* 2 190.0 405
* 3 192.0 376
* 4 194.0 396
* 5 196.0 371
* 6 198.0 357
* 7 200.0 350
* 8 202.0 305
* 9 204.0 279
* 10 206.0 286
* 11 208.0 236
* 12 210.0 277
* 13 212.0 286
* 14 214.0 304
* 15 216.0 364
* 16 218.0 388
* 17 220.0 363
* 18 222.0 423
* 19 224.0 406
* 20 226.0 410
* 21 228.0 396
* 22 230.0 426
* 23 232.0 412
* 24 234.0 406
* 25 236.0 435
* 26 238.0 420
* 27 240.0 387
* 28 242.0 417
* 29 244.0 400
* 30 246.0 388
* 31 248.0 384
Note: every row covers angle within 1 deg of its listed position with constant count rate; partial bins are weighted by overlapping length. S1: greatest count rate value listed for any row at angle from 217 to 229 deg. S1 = 423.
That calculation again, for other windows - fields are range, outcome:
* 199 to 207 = 350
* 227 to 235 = 426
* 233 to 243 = 435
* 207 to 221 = 388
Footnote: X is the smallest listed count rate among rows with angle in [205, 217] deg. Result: 236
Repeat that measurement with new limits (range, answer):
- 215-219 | 364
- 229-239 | 406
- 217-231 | 363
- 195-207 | 279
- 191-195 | 376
